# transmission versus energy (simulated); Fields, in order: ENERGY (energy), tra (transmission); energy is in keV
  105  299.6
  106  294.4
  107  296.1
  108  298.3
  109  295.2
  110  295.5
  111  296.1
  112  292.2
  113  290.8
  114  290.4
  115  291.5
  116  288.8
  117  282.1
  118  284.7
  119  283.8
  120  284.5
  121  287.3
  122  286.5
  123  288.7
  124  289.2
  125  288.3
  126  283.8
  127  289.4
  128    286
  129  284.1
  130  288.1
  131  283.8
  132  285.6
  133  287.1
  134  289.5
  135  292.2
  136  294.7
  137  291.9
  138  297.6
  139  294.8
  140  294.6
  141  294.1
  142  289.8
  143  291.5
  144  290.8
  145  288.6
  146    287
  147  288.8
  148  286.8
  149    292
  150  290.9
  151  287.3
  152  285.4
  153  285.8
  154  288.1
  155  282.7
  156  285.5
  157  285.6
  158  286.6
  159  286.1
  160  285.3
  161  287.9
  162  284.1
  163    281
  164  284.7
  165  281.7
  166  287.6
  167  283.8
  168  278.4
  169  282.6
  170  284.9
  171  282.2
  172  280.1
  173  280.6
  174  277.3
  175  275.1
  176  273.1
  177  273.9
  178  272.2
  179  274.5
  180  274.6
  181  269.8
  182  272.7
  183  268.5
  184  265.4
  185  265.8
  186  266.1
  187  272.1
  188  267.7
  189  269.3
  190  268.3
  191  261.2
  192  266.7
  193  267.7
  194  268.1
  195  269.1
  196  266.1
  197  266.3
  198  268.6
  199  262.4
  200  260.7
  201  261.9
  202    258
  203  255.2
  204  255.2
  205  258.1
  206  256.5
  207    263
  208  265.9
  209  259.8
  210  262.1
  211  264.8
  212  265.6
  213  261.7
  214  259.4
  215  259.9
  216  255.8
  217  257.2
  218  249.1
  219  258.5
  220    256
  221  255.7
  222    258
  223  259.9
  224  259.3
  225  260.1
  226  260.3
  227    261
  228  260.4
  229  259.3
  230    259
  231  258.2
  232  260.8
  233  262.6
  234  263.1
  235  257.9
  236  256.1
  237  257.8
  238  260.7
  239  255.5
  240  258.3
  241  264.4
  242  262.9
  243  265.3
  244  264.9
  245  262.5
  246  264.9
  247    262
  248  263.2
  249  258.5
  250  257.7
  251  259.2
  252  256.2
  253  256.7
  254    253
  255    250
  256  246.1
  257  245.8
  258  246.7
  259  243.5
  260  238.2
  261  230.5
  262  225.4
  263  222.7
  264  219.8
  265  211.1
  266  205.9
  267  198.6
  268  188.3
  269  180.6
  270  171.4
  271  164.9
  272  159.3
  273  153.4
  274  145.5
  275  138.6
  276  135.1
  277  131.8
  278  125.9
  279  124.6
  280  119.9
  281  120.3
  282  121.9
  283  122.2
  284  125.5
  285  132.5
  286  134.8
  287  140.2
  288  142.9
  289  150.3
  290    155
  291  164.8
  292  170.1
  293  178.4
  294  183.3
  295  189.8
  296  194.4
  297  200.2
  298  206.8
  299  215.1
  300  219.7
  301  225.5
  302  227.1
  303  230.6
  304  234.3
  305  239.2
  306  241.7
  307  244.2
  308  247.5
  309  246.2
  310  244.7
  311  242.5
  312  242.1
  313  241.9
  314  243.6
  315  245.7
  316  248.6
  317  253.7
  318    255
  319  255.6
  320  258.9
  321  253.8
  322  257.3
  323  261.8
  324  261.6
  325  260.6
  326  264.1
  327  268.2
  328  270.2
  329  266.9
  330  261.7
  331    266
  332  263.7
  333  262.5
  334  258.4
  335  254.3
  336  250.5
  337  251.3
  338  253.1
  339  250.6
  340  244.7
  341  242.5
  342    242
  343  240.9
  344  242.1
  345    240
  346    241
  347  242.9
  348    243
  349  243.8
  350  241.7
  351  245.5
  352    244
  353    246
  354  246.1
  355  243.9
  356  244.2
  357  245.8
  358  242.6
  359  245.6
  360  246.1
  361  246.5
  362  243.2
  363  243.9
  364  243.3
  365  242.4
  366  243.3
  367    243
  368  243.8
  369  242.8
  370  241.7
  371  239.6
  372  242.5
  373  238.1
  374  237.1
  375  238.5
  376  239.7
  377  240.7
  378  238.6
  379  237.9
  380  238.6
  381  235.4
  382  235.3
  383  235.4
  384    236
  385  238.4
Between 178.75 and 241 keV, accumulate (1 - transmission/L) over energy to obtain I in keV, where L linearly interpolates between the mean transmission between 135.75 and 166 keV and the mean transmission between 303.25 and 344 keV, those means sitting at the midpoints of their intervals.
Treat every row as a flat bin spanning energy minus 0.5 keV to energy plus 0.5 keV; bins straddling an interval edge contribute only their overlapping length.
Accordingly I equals 3.09 keV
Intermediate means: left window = 288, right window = 252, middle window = 262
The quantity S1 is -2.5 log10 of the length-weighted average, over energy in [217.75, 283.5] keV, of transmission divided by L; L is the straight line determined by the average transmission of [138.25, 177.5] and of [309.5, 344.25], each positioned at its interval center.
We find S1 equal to 0.19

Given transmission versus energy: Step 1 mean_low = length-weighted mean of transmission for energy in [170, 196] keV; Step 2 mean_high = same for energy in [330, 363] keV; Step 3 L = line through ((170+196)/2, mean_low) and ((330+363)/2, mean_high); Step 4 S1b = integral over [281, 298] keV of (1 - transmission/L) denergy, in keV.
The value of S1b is 6.6 keV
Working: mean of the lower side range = 271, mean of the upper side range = 247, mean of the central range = 157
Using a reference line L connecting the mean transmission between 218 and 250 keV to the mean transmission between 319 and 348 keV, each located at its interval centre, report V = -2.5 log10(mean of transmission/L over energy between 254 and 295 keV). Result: 0.42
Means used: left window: 260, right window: 255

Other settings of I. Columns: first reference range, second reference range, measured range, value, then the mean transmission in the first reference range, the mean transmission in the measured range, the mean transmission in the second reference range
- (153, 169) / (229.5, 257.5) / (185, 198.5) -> 0.4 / 285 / 267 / 259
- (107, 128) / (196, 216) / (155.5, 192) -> -0.7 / 289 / 277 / 261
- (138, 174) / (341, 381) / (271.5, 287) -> 7.6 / 287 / 133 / 242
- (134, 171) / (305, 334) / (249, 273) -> 4.0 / 288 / 222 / 254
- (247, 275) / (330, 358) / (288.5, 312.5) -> 2.2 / 220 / 212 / 248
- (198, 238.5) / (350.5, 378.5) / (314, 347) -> -1.0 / 260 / 254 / 243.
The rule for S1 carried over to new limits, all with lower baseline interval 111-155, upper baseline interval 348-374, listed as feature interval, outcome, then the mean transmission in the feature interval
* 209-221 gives 0.06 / 259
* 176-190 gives 0.03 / 270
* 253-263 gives 0.09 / 242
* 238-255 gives 0.03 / 260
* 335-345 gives 0.01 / 246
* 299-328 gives 0.03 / 247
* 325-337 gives -0.05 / 262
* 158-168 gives -0.01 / 284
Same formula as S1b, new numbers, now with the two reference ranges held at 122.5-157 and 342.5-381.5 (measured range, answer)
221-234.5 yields 0.5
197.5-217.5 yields 1.0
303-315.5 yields 0.5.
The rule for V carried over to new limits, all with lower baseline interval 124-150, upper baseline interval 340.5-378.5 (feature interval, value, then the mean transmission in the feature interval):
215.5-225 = 0.063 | 257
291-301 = 0.294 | 195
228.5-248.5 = 0.030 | 261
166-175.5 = 0.006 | 281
